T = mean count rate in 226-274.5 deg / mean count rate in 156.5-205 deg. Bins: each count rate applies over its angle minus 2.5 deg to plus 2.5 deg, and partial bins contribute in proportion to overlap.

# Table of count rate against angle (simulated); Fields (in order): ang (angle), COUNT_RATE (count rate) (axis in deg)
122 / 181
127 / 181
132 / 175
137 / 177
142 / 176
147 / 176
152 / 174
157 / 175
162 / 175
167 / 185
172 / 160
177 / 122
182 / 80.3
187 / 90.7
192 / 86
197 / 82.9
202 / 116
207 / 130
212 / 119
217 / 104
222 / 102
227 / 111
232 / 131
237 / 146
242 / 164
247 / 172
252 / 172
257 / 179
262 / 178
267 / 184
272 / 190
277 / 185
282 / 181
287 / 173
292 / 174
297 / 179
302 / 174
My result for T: 1.3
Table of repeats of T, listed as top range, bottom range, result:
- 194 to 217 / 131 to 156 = 0.63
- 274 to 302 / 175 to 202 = 1.90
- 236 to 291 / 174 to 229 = 1.68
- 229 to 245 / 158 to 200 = 1.18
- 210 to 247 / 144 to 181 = 0.79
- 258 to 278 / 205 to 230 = 1.62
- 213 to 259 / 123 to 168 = 0.80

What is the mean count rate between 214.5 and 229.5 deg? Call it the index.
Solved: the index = 106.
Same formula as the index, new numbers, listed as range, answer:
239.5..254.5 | 169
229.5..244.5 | 147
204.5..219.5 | 118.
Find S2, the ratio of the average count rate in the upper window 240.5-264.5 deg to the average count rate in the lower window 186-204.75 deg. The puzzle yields 1.8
